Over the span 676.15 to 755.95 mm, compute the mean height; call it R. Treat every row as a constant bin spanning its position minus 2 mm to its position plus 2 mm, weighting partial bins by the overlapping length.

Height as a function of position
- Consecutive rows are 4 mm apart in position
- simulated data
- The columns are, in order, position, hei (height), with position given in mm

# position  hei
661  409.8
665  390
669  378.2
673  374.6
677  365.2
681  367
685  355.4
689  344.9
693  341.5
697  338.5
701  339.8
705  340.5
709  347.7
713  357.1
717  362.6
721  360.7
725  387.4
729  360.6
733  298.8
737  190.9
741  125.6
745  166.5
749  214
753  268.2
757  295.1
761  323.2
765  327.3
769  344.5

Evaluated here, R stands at 311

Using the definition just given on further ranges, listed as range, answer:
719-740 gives 310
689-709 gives 341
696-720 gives 349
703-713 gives 347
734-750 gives 180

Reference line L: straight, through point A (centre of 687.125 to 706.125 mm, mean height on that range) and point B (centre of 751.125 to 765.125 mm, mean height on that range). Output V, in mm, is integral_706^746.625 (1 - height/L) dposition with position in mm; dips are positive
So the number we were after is 3.2 mm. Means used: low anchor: 341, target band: 298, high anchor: 301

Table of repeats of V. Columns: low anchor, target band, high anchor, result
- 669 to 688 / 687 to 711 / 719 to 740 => 0.09 mm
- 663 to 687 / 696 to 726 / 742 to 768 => -2.95 mm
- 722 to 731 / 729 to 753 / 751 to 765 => 8.61 mm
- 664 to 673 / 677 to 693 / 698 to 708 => 0.30 mm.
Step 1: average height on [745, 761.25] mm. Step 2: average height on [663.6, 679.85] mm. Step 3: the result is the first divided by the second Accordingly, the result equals 0.7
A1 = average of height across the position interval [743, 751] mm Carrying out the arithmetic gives 190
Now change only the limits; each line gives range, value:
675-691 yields 358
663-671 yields 384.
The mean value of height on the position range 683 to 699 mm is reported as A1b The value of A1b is 345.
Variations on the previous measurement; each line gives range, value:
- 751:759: 282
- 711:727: 367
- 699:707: 340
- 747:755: 241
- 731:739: 245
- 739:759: 214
